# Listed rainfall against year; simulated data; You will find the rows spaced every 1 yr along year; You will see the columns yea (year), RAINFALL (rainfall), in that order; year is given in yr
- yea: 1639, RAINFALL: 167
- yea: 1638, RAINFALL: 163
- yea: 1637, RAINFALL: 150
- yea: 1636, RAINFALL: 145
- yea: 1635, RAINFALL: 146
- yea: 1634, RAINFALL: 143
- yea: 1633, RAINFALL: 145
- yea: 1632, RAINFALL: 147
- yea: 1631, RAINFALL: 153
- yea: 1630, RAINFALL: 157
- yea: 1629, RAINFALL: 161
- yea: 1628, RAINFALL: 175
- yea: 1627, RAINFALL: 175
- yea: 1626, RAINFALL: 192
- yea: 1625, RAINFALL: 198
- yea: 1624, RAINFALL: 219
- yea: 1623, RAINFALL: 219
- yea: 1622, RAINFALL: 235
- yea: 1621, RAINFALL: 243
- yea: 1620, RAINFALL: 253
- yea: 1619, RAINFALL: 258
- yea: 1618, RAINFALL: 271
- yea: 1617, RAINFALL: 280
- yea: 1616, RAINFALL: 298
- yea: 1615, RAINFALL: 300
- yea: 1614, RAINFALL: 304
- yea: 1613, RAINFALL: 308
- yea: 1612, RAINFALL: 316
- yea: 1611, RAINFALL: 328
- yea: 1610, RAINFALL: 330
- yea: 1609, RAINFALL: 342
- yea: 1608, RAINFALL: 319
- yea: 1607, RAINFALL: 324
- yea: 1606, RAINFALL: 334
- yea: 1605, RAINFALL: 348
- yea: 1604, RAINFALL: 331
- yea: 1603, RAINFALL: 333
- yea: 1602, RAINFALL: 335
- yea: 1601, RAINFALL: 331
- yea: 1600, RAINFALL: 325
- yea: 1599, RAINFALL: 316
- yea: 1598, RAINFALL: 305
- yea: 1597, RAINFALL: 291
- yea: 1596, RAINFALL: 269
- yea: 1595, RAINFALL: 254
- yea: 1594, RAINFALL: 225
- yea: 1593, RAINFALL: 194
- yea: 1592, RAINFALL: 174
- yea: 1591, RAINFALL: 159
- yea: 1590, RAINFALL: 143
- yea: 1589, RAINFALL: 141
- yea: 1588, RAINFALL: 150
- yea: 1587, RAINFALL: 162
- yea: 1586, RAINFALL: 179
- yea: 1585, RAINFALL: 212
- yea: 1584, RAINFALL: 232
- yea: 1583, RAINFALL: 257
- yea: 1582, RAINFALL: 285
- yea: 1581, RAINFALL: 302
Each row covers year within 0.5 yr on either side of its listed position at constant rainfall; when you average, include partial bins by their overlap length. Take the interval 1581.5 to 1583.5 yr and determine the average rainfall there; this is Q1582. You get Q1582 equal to 271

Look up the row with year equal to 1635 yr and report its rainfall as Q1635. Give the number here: 146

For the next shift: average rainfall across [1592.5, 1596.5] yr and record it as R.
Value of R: 236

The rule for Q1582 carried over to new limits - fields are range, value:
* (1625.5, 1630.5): 172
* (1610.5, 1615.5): 311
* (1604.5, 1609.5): 333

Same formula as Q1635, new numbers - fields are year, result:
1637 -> 150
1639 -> 167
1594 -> 225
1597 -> 291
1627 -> 175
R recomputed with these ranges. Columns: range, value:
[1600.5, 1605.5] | 336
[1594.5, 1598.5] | 280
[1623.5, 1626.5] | 203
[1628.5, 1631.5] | 157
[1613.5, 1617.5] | 296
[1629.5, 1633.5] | 150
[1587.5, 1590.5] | 145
